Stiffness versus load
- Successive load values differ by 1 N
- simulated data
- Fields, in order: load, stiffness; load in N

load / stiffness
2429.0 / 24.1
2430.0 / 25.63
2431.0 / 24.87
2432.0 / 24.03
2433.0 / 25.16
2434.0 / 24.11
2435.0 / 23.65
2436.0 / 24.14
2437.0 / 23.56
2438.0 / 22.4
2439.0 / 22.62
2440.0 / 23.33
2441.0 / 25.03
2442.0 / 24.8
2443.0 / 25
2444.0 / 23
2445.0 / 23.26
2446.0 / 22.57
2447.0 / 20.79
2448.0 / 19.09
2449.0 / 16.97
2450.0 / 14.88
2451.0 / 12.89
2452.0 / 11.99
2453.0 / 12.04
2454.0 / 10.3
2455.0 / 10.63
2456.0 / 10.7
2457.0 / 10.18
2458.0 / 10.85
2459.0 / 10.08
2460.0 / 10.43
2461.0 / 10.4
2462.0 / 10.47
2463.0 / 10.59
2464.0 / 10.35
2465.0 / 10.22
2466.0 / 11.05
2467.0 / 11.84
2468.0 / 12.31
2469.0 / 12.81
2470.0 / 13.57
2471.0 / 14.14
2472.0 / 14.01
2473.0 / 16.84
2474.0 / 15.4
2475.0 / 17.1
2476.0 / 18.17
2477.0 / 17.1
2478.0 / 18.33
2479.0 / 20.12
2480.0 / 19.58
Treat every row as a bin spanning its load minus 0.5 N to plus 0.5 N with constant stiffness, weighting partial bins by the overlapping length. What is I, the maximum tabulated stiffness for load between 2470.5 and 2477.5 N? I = 18.17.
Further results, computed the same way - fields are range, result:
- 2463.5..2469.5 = 12.81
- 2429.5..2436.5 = 25.63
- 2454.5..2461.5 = 10.85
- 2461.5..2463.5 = 10.59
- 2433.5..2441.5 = 25.03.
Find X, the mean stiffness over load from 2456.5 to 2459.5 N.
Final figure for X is 10.4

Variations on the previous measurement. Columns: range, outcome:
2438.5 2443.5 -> 24.2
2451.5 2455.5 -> 11.2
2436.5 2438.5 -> 23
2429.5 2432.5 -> 24.8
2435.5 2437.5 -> 23.9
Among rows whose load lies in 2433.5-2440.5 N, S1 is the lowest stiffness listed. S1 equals 22.4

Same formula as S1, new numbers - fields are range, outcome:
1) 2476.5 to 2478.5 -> 17.1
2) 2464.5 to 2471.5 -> 10.22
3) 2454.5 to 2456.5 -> 10.63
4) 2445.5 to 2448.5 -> 19.09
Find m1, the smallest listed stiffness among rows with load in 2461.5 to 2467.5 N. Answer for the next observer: 10.22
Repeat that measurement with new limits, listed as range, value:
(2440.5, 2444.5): 23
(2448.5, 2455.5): 10.3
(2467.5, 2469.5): 12.31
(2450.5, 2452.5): 11.99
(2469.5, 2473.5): 13.57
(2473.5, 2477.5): 15.4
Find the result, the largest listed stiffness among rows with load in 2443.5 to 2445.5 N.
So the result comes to 23.26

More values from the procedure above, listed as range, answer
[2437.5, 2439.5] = 22.62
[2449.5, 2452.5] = 14.88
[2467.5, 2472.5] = 14.14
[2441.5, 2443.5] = 25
